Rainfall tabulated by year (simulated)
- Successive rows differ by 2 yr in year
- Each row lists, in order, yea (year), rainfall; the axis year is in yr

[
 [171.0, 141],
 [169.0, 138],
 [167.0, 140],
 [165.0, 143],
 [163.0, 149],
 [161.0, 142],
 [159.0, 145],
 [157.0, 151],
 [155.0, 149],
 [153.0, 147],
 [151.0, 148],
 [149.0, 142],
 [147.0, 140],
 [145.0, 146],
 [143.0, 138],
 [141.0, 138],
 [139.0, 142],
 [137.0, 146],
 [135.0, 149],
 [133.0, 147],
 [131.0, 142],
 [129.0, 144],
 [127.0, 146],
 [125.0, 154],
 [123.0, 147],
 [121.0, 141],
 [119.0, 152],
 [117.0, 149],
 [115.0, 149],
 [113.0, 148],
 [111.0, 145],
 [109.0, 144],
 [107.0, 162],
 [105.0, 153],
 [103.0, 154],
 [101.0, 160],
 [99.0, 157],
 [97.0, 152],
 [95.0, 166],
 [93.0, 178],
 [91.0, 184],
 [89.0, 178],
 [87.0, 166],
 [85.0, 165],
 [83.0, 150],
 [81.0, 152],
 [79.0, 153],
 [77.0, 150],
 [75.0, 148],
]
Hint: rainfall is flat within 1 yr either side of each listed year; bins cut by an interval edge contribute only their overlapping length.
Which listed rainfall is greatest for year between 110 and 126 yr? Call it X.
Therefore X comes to 154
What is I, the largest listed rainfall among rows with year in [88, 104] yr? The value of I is 184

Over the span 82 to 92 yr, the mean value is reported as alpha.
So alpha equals 169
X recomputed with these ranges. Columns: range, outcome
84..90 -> 178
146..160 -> 151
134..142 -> 149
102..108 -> 162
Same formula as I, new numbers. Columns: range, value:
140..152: 148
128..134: 147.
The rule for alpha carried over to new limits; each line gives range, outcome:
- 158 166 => 145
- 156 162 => 146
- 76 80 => 152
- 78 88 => 157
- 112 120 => 150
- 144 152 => 144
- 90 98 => 170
